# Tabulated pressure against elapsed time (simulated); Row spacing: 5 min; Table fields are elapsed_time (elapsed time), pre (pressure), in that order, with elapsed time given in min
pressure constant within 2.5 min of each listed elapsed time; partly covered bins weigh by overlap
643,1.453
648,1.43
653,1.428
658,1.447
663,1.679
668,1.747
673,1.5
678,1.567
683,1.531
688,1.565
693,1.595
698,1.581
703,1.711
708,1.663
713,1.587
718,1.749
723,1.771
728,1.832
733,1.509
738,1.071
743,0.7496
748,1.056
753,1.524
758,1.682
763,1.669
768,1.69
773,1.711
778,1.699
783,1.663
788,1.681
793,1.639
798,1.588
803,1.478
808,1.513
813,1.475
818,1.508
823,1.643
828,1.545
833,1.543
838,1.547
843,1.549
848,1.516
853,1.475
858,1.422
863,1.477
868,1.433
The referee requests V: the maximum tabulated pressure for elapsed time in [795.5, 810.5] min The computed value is 1.588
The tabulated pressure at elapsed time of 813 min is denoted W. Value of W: 1.475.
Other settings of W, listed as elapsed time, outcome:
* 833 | 1.543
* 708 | 1.663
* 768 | 1.69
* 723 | 1.771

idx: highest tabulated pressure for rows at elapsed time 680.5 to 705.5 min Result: 1.711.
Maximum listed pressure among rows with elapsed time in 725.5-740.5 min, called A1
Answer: 1.832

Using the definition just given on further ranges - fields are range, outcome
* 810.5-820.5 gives 1.508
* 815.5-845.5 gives 1.643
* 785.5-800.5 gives 1.681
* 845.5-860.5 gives 1.516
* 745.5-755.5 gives 1.524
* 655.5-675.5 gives 1.747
